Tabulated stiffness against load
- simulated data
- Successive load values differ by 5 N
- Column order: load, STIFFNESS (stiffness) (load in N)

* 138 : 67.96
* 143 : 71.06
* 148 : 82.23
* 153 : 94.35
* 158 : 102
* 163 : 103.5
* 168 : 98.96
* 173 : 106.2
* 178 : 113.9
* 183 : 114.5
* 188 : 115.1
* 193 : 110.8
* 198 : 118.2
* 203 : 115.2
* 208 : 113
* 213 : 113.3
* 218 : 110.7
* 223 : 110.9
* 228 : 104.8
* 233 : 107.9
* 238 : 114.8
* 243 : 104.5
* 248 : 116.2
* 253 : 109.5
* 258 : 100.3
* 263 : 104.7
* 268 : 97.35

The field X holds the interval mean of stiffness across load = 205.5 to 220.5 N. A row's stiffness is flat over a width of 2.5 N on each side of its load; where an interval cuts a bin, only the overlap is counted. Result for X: 112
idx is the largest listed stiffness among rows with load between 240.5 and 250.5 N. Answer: 116.2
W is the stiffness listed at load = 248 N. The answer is 116.2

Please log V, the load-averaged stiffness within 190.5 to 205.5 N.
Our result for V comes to 115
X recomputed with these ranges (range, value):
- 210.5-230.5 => 110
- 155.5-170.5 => 101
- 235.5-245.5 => 110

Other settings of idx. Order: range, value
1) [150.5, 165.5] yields 103.5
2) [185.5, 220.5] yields 118.2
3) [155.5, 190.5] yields 115.1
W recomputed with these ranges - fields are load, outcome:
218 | 110.7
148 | 82.23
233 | 107.9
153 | 94.35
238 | 114.8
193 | 110.8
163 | 103.5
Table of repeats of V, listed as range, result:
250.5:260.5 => 105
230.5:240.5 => 111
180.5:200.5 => 115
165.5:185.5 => 108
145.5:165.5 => 95.5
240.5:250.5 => 110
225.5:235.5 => 106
